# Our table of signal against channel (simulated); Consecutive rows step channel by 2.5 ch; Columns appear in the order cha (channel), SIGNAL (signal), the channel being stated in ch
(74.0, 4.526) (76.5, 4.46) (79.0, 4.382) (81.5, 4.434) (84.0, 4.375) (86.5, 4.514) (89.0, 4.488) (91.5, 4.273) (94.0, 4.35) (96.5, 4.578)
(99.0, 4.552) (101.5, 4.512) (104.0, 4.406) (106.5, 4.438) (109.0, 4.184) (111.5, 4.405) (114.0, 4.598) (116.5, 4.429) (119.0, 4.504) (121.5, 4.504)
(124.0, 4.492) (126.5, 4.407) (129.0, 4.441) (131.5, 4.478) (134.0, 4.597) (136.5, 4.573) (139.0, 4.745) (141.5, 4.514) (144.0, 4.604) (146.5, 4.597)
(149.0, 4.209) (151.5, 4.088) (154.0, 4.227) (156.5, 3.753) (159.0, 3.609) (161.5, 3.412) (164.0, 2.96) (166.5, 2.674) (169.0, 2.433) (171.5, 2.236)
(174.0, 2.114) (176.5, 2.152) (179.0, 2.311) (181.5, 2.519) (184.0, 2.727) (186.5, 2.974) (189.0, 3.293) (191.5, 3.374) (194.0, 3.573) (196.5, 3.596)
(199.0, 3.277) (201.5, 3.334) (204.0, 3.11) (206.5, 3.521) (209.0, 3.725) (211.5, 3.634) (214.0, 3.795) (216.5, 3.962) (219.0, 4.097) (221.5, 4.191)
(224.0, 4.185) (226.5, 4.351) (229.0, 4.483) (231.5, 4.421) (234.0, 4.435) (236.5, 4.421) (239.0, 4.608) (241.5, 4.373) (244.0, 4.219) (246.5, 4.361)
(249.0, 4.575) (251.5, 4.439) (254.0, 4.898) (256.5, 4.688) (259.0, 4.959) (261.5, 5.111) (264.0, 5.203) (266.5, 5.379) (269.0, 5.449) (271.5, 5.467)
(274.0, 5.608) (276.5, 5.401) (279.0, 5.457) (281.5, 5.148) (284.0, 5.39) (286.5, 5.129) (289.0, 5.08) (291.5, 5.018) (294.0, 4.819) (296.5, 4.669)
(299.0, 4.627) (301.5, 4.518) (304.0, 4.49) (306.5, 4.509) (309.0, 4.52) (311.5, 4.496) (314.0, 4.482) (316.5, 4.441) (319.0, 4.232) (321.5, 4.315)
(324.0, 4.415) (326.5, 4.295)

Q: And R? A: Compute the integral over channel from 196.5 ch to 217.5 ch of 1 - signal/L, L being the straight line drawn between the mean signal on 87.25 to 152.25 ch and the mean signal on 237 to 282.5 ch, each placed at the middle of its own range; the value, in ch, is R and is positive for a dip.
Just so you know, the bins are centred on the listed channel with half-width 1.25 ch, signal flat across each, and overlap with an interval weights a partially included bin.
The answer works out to 5.40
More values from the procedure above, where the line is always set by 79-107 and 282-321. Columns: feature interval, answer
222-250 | 1.3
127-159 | 0.9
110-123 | 0.0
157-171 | 4.7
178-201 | 7.4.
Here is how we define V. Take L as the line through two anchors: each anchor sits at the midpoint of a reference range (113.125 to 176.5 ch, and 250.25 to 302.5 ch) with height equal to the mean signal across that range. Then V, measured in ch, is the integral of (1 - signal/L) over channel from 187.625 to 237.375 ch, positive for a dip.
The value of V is 7.6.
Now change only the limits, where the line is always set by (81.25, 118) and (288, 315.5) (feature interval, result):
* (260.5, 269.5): -1.30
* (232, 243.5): 0.36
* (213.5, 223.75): 1.17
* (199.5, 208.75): 2.41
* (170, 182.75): 6.34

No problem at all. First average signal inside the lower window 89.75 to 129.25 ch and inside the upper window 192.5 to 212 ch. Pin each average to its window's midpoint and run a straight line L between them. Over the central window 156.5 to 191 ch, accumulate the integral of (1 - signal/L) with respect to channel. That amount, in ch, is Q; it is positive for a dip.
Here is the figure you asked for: 9.1 ch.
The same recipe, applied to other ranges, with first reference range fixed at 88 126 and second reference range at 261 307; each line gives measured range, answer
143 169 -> 5.0 ch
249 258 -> 0.6 ch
